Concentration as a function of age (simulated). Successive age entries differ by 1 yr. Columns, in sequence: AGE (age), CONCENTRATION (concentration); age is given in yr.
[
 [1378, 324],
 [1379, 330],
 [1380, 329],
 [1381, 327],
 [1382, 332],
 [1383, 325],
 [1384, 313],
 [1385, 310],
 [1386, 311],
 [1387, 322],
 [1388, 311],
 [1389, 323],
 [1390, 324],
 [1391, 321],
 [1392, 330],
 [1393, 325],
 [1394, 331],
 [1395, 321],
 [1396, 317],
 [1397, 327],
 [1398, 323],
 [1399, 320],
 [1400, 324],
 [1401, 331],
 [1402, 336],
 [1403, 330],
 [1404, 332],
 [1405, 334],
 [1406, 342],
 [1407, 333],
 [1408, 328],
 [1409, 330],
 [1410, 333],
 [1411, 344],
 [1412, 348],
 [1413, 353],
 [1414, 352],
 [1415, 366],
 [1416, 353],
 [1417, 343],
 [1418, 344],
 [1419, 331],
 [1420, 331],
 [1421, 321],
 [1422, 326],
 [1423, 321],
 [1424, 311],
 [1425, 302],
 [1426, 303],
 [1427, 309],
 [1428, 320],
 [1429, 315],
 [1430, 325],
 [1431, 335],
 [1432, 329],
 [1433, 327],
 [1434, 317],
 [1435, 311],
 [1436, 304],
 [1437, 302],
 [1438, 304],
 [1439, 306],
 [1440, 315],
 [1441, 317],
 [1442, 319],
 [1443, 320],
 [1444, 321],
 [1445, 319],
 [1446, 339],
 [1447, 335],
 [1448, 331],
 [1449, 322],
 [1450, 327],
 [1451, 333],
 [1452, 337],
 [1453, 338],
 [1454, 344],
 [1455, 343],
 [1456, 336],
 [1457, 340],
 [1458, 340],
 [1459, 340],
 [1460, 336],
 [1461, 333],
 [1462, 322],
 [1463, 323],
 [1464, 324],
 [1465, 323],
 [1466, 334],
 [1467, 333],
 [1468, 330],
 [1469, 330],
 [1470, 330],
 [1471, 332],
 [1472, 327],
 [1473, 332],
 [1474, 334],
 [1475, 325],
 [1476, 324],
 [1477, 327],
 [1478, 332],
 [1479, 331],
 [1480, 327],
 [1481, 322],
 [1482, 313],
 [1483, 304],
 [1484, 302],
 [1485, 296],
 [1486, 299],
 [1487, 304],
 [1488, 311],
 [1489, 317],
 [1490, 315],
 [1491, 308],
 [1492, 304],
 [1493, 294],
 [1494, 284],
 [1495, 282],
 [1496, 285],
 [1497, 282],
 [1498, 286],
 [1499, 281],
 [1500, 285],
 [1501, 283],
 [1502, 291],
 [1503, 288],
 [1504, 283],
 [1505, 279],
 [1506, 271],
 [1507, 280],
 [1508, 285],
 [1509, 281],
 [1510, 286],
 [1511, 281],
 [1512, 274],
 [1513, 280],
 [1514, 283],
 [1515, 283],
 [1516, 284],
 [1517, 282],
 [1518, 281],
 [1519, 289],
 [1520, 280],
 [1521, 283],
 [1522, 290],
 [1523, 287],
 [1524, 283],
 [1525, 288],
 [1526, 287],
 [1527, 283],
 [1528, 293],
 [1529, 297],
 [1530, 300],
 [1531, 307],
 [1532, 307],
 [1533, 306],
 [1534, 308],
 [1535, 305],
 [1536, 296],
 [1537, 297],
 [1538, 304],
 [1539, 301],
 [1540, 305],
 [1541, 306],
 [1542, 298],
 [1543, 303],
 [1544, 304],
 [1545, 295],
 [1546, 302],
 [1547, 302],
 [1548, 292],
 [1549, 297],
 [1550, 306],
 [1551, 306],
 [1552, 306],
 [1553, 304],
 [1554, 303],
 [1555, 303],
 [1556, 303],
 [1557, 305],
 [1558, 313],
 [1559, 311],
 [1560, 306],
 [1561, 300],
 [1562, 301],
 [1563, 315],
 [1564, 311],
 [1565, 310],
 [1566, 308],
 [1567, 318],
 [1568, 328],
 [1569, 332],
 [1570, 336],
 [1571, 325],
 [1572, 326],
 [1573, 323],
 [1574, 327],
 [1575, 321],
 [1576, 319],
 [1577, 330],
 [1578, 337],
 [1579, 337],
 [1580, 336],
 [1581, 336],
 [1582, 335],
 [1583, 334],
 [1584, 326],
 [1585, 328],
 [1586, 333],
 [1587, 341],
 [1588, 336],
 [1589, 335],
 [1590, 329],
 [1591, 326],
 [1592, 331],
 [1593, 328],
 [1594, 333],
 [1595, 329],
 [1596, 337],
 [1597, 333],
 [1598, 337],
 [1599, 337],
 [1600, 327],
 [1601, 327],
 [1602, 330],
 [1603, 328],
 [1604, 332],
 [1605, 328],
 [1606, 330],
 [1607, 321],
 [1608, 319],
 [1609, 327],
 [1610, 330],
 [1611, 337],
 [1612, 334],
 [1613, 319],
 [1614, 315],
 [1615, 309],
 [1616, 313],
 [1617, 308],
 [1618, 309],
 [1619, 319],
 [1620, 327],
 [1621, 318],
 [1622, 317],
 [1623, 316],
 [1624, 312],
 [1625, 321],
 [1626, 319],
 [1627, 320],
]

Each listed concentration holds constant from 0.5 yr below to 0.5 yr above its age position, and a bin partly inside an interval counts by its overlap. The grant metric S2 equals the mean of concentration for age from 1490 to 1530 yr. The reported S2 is 286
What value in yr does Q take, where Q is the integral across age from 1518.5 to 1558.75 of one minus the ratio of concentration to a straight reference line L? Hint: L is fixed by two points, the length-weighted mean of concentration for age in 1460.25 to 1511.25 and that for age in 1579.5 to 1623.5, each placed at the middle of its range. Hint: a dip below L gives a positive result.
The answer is 2.3 yr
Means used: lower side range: 307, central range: 299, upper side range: 327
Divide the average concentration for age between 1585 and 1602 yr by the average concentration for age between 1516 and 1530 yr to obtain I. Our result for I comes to 1.2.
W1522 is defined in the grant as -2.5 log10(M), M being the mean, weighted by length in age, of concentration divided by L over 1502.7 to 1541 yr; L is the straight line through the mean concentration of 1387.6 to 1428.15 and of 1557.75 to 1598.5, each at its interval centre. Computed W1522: 0.13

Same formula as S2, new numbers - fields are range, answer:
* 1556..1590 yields 323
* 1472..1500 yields 308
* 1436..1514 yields 312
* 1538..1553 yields 302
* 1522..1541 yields 297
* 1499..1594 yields 305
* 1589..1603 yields 331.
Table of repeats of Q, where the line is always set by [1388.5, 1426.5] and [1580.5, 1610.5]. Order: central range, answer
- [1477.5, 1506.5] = 2.8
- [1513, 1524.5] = 1.6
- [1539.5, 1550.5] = 1.0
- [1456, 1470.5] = 0.0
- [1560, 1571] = 0.5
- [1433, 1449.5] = 0.6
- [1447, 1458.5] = -0.2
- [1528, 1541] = 1.1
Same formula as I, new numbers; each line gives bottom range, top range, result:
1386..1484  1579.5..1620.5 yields 1.00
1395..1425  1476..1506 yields 0.90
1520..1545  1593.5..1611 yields 1.11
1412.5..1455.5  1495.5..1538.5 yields 0.88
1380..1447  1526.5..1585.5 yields 0.96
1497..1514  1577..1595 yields 1.18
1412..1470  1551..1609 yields 0.99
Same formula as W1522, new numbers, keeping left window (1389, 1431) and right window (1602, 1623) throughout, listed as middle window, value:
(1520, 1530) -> 0.13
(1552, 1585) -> 0.01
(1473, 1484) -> 0.01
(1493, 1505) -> 0.15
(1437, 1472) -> 0.00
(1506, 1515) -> 0.16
